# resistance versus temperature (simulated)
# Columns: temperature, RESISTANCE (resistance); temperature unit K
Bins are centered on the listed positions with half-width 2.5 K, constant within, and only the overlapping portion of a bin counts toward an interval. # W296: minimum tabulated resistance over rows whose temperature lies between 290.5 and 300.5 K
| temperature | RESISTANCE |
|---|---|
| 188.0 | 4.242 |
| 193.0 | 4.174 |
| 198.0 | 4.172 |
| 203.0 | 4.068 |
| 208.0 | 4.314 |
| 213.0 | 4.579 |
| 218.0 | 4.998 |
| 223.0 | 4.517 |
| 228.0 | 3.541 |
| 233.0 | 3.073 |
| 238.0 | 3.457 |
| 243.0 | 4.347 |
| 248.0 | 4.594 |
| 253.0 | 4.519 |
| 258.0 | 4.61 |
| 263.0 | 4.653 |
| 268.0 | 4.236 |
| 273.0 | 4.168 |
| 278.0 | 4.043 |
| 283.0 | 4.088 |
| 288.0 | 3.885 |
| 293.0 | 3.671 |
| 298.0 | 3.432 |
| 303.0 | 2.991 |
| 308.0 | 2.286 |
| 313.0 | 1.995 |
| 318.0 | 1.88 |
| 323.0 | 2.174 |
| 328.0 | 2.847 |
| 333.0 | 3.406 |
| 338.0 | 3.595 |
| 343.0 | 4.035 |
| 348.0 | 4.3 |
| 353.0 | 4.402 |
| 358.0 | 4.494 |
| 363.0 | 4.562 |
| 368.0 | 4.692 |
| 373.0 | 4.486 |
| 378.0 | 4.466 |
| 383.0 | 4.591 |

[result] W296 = 3.432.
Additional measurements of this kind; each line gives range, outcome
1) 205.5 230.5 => 3.541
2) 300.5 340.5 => 1.88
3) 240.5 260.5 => 4.347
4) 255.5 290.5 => 3.885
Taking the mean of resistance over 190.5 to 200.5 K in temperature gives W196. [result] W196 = 4.17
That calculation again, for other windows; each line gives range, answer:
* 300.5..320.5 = 2.29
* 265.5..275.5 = 4.2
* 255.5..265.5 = 4.63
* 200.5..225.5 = 4.5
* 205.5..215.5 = 4.45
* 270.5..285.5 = 4.1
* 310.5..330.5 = 2.22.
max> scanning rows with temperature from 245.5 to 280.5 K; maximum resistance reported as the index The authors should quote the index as 4.653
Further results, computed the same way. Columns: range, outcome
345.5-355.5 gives 4.402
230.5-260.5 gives 4.61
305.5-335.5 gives 3.406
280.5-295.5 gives 4.088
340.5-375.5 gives 4.692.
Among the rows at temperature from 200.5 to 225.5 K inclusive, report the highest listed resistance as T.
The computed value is 4.998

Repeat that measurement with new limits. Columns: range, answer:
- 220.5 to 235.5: 4.517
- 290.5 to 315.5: 3.671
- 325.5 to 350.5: 4.3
